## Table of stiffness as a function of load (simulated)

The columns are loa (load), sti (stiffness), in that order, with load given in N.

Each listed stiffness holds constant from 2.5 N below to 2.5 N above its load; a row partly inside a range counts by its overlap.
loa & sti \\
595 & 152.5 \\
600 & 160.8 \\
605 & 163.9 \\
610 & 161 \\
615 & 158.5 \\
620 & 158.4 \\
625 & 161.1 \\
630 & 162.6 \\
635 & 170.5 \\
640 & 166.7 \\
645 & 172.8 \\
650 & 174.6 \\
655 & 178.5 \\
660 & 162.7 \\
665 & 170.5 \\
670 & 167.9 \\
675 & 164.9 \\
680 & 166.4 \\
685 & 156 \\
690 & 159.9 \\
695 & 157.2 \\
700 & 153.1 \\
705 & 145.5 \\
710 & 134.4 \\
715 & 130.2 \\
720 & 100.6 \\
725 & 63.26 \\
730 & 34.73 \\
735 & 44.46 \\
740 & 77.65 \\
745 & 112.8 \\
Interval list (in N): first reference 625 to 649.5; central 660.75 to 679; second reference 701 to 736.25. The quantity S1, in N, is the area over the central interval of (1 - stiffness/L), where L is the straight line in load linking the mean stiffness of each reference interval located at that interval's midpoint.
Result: -3.6 N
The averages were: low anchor 168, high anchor 97.6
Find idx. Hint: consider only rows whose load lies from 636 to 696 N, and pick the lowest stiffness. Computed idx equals 156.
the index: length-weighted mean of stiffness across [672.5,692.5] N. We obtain 162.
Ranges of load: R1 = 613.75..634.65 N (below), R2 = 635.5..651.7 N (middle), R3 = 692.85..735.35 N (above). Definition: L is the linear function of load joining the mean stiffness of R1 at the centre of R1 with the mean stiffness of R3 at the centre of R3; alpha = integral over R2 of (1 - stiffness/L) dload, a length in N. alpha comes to -2.3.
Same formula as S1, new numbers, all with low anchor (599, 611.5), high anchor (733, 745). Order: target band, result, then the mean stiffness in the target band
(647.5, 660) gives -4.28 N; 174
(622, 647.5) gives -4.39 N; 167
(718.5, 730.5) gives 2.09 N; 68.6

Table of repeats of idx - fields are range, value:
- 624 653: 161.1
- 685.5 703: 153.1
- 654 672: 162.7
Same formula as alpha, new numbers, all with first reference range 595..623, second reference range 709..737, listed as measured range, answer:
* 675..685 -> -4.6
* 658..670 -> -4.4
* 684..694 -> -5.0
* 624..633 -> -1.0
